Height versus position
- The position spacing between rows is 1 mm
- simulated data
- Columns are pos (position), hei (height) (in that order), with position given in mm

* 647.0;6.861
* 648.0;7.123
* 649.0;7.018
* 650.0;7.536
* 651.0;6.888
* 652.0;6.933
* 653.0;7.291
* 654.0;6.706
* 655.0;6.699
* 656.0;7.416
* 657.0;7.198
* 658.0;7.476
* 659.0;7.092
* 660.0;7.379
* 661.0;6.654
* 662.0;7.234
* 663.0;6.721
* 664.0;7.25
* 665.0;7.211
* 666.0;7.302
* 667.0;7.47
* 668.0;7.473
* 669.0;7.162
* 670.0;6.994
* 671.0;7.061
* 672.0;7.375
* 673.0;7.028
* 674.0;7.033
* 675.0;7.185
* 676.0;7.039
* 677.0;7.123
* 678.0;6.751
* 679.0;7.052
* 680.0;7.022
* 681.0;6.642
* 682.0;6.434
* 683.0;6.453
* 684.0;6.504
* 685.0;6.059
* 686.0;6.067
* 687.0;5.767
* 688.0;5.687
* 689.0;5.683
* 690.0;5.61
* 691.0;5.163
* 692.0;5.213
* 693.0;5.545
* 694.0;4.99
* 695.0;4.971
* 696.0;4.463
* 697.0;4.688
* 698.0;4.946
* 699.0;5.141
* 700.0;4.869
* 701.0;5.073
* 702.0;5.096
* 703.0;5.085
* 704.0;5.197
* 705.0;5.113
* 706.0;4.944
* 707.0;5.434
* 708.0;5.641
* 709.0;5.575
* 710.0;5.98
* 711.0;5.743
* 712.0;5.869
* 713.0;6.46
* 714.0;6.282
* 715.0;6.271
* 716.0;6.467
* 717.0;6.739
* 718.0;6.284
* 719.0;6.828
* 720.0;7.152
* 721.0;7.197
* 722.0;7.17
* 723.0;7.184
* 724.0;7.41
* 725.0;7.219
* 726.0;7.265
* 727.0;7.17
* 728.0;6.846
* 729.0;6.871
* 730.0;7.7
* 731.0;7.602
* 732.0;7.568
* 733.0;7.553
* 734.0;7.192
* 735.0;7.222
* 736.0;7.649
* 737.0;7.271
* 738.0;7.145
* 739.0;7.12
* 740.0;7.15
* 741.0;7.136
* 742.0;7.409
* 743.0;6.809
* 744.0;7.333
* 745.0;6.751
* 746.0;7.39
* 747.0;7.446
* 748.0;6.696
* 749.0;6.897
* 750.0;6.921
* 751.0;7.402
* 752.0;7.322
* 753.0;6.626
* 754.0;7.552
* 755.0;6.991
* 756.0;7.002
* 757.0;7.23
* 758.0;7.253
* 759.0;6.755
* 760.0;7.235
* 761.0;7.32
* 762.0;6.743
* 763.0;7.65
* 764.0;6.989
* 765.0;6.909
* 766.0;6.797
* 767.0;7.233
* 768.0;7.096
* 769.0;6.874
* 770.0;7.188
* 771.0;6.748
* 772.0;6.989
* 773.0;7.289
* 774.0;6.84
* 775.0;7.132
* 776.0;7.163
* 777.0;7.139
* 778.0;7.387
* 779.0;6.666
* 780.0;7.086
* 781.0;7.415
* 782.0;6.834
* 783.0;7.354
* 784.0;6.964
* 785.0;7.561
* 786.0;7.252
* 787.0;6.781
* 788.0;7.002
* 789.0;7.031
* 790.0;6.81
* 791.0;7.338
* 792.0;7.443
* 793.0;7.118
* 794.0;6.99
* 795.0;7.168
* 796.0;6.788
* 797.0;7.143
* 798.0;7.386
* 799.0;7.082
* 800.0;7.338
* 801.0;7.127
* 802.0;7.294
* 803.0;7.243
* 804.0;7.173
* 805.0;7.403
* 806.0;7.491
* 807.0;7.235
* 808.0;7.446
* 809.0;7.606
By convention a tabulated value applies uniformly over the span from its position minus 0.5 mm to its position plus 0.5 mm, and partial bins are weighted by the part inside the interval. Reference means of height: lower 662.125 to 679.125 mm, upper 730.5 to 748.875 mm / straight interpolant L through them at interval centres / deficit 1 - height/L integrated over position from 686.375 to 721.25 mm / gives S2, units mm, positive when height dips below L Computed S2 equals 7.58 mm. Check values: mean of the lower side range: 7.14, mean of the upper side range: 7.24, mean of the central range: 5.62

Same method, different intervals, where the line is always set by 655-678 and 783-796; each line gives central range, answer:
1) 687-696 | 2.3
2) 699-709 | 2.7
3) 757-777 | 0.2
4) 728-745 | -0.3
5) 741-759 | 0.1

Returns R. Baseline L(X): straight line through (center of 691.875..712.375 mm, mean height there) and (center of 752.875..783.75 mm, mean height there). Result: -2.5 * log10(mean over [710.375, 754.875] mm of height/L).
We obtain -0.159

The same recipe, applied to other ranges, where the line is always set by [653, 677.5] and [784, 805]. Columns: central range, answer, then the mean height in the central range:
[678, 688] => 0.115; 6.42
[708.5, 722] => 0.119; 6.4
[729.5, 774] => -0.001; 7.16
